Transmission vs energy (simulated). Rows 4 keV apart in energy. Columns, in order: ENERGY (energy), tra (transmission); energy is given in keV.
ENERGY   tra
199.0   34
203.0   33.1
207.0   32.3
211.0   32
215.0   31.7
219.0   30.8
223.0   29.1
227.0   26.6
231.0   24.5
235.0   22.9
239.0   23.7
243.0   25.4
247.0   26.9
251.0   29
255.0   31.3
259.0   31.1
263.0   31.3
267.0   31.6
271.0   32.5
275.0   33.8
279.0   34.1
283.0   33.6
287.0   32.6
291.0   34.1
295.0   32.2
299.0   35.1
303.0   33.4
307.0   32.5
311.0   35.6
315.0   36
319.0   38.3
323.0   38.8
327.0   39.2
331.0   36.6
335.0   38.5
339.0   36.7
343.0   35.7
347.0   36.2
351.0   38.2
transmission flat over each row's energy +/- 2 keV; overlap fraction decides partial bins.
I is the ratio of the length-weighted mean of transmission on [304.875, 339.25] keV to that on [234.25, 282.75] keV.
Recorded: 1.2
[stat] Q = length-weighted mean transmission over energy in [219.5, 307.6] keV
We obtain 30.3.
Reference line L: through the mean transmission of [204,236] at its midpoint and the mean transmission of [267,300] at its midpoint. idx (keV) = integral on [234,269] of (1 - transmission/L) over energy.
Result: 3.3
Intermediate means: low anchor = 29.1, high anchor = 33.3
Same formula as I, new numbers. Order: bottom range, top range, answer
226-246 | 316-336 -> 1.55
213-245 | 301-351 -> 1.36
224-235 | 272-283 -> 1.33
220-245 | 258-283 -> 1.27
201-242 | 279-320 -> 1.20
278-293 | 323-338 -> 1.14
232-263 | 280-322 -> 1.26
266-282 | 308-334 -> 1.13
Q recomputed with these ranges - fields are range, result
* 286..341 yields 35.7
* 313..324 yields 37.6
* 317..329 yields 38.8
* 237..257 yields 27.3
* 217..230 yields 28.5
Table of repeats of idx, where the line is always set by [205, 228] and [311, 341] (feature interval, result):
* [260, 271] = 0.7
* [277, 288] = 0.4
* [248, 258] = 0.9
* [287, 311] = 1.5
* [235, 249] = 3.1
